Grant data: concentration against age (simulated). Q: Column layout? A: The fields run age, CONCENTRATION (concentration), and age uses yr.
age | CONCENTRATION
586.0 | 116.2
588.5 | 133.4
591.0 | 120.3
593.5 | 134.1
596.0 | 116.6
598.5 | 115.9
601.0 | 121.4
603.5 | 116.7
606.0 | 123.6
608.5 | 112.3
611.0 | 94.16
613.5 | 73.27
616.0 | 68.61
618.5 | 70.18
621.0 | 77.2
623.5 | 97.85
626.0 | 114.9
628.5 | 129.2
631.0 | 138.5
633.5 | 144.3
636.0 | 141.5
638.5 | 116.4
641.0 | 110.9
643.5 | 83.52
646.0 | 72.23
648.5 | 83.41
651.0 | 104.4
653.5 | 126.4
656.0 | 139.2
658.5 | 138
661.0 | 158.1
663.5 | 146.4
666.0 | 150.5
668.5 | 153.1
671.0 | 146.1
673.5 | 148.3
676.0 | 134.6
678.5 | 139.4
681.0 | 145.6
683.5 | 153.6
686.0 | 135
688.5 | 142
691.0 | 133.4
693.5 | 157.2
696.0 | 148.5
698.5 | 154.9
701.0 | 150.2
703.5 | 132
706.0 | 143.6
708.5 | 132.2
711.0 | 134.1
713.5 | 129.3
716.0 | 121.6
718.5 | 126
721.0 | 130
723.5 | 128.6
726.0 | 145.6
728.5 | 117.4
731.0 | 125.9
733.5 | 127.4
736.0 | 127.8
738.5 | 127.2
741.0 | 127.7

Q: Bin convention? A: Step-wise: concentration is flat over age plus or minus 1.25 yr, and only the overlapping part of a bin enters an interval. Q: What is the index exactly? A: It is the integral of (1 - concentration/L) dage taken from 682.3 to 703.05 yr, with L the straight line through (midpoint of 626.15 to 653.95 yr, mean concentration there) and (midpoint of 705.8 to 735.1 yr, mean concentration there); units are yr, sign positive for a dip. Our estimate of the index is -3.7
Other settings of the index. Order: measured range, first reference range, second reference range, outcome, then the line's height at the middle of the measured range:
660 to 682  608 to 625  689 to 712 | -4.5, 122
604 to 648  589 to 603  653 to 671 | 9.5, 133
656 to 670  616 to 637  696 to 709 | -2.4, 127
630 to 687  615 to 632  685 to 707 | -4.6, 121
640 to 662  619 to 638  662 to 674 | 3.9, 136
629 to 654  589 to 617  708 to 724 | 0.8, 116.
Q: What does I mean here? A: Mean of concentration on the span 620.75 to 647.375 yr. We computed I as 113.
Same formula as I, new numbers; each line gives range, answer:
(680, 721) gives 140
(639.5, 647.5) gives 89.6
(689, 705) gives 146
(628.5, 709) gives 134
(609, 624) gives 80.9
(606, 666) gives 112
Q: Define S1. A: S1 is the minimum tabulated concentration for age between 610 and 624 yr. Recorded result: 68.61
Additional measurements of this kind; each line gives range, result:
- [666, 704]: 132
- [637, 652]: 72.23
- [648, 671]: 83.41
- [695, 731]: 117.4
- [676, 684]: 134.6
